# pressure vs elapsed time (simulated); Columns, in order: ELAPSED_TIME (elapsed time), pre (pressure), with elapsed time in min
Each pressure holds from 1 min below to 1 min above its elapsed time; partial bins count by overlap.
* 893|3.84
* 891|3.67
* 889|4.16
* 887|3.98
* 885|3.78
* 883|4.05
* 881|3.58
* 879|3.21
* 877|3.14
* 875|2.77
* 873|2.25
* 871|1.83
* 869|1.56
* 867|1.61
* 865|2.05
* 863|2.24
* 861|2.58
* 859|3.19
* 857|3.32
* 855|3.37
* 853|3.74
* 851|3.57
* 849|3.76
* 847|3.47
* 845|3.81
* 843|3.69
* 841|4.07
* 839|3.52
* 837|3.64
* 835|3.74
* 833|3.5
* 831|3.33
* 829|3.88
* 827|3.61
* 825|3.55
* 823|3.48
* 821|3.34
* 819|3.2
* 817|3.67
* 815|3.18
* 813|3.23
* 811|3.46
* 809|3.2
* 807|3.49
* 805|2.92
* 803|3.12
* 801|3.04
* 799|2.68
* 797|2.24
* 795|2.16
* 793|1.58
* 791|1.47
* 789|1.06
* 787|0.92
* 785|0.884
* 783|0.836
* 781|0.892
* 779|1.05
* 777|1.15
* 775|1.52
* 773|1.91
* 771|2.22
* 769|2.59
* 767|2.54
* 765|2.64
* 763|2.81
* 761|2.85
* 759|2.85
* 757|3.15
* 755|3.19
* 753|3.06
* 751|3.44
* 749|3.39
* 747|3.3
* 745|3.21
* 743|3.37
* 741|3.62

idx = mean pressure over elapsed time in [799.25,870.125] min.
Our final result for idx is 3.25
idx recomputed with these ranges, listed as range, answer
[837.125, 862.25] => 3.5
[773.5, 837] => 2.57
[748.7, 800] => 2.1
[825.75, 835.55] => 3.6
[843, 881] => 2.9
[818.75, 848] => 3.6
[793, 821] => 3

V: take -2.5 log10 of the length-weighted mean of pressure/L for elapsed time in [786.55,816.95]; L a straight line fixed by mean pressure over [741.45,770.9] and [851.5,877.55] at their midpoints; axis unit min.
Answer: 0.10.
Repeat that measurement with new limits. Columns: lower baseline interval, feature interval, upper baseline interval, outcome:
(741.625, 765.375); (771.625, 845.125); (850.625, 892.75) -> 0.15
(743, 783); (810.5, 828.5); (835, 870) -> -0.18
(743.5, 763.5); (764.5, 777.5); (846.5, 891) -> 0.43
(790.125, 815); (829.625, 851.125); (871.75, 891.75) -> -0.19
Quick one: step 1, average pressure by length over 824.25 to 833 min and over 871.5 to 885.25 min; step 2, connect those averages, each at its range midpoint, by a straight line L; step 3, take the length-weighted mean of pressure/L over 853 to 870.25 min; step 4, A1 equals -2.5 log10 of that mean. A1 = 0.286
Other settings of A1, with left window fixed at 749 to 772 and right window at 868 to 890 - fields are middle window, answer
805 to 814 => -0.112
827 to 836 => -0.194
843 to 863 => -0.106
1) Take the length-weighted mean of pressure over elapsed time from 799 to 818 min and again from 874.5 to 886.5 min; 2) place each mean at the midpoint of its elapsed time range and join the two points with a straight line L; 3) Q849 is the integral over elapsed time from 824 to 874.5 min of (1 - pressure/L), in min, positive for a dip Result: 3.1 min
